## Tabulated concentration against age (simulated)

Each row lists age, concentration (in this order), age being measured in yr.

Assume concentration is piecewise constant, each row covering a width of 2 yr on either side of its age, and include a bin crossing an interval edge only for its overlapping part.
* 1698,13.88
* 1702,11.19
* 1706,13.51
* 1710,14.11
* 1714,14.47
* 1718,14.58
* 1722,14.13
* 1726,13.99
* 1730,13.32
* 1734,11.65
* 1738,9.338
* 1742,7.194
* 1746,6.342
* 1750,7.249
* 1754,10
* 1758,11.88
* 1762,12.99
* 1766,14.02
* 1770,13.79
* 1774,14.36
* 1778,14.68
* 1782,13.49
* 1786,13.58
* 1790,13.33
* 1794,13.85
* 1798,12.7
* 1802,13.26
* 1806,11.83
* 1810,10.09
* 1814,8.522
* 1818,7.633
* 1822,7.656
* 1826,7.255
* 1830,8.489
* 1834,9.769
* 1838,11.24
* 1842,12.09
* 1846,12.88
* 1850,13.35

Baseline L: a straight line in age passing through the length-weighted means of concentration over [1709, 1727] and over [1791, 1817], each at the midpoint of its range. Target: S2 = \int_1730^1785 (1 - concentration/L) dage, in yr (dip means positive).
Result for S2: 6.5 yr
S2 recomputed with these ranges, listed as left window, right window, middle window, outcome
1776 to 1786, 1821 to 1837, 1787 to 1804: -1.35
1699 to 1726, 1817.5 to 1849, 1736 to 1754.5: 6.99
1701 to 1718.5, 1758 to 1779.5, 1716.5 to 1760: 9.05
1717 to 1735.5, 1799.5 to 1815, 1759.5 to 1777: -2.15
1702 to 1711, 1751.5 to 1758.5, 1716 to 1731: -2.22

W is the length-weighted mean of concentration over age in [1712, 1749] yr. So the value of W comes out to 11.5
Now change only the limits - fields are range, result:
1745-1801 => 12.4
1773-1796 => 13.9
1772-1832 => 11.4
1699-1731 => 13.7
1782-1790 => 13.5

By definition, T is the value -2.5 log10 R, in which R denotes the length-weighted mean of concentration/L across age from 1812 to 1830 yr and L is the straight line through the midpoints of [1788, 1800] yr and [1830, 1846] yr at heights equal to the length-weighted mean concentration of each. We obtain 0.447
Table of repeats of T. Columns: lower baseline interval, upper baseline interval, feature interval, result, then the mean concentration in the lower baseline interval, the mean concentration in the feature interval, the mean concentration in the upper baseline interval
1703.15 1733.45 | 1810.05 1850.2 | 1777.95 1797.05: -0.20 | 13.8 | 13.6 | 9.74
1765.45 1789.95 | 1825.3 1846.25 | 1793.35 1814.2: 0.04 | 13.9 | 11.8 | 10.3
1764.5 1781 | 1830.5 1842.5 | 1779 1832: 0.14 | 14.2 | 11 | 10.6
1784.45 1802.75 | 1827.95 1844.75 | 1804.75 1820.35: 0.28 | 13.3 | 9.37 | 10.5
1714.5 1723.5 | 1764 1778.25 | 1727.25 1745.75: 0.37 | 14.4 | 10.1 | 14.2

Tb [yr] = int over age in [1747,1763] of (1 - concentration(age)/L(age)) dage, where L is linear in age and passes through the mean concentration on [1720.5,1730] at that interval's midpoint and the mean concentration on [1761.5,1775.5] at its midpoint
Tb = 4.33 yr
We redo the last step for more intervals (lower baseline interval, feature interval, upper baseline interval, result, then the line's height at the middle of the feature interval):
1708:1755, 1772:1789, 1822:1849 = -4.9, 10.8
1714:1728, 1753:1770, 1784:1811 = 1.2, 13.5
